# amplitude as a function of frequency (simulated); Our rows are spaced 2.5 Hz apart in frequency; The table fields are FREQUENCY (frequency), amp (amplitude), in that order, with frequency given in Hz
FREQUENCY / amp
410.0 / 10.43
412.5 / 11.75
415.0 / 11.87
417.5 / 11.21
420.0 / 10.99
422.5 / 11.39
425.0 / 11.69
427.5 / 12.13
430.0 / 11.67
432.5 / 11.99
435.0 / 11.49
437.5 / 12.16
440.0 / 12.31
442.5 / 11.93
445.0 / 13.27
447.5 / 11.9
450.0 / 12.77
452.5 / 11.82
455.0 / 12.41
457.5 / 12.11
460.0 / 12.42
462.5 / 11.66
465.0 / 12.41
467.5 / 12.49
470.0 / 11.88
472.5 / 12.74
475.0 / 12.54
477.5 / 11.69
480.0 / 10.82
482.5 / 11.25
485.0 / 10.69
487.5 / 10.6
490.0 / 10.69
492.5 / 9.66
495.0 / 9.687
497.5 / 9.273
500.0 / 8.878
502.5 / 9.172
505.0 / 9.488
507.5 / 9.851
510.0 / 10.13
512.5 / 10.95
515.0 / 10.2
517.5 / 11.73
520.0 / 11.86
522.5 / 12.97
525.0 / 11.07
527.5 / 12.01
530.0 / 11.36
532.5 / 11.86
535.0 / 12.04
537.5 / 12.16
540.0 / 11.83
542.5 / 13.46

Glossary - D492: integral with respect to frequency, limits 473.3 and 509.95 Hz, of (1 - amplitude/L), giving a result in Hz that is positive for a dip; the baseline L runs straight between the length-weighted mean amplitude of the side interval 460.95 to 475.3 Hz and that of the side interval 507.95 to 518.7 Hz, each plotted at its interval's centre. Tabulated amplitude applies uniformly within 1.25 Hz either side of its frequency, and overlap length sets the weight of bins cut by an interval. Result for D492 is 3.6 Hz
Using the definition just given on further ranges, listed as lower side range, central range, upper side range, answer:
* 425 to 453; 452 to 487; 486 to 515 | -2.8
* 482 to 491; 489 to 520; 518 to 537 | 3.4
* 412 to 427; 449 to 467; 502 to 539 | -1.4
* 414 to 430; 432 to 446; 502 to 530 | -0.9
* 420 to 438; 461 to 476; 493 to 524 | -1.7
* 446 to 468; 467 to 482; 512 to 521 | -0.1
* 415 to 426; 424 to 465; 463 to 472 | -1.0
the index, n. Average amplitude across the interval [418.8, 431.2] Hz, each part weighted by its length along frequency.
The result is 11.6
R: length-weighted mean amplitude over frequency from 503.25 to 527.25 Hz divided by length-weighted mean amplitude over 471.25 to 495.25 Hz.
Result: 1.0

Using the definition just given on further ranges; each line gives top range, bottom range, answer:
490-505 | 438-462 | 0.77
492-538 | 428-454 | 0.89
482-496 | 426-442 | 0.87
